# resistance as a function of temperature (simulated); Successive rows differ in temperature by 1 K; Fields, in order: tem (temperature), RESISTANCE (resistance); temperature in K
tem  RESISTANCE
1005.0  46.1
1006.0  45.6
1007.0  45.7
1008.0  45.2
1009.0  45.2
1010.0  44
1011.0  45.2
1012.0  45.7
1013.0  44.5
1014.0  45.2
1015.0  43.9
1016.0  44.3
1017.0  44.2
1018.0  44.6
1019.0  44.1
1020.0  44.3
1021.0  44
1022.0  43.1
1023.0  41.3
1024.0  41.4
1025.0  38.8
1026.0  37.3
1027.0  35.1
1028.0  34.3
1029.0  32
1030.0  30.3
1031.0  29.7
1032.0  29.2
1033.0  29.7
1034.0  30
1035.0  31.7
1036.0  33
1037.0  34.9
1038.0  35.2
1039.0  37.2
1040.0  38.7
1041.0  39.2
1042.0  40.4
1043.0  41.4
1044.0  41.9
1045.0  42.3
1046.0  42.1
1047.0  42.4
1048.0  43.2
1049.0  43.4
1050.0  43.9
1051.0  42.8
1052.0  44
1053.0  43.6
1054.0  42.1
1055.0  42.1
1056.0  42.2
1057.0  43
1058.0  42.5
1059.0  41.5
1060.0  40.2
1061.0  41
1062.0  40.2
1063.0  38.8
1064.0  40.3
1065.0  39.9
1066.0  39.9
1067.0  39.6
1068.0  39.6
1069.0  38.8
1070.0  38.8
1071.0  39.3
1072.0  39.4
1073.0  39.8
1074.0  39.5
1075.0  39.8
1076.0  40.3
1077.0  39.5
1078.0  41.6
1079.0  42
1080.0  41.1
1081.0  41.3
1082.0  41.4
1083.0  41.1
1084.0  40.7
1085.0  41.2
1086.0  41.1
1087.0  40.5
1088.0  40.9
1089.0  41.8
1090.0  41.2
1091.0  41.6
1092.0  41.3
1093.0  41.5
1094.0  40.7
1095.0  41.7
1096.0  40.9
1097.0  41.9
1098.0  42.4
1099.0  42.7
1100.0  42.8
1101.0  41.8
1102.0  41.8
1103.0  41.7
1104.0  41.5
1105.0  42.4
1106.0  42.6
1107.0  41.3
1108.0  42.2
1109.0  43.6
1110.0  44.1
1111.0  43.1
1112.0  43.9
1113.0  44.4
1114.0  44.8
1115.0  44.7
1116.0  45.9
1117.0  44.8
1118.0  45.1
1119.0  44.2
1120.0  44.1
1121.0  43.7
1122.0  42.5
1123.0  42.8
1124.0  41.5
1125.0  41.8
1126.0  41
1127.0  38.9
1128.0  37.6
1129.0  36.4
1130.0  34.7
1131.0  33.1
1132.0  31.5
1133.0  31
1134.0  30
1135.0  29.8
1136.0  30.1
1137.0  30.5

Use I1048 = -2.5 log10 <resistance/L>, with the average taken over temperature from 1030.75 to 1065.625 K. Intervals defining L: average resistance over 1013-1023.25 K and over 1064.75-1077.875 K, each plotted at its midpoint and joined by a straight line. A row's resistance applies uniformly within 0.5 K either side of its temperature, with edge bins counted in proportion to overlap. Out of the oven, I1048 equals 0.06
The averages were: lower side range 44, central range 39.3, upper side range 39.6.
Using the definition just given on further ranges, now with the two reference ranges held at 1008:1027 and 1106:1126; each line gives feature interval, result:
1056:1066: 0.06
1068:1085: 0.08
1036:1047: 0.11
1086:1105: 0.05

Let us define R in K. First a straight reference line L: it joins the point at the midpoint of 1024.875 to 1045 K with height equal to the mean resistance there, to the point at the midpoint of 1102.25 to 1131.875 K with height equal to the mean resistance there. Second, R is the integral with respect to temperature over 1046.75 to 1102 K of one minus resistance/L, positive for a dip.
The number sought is -4.19 K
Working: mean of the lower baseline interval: 35.1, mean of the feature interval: 41.2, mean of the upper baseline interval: 41.9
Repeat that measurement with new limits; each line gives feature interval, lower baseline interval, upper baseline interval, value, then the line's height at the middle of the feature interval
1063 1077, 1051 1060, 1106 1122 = 1.1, 42.8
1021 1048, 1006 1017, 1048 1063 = 4.1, 43.5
